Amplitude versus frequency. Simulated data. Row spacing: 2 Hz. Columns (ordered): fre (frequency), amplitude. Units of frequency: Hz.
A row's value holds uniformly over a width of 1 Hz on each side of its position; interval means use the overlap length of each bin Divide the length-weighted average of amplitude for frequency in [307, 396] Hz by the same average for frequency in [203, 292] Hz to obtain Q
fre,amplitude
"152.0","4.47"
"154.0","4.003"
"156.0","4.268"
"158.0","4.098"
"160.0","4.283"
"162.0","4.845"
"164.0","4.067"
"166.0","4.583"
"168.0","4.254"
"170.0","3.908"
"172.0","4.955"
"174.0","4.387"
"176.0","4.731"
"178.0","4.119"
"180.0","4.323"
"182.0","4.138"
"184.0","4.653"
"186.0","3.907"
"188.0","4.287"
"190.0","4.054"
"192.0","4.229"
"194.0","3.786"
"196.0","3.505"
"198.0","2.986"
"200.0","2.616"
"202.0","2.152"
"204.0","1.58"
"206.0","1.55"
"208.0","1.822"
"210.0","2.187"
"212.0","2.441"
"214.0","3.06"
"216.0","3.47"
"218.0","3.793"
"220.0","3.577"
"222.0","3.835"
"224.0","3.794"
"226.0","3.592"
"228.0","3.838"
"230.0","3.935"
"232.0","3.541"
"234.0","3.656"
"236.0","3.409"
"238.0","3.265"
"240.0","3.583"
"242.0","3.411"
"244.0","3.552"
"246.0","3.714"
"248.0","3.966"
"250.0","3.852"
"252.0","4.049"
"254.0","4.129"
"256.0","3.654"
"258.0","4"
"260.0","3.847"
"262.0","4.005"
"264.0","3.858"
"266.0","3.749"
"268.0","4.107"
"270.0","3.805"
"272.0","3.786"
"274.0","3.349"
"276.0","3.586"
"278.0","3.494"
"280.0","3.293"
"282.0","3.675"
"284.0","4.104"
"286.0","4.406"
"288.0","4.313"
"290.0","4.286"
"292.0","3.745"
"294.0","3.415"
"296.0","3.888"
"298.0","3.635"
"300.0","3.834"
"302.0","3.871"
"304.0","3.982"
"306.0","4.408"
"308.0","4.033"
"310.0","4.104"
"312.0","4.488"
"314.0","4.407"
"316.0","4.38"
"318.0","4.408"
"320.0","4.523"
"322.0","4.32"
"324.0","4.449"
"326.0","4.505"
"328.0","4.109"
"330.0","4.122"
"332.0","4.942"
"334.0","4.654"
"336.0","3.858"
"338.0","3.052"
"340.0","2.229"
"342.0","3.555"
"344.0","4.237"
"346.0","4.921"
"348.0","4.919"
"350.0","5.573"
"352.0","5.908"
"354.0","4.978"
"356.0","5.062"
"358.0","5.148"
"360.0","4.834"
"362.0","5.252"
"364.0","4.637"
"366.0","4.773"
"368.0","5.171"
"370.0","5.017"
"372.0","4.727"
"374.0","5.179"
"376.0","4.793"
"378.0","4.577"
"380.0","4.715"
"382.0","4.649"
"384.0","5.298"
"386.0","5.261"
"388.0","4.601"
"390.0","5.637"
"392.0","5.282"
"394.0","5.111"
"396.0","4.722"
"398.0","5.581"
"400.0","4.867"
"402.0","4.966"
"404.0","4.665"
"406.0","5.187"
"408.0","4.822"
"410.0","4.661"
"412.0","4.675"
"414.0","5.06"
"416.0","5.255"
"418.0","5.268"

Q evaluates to 1.31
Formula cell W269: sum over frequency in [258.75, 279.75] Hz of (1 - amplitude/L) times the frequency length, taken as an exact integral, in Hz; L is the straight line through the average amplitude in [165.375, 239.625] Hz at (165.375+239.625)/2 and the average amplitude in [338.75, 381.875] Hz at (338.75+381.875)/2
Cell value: 1.7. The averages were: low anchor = 3.56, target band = 3.74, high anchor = 4.76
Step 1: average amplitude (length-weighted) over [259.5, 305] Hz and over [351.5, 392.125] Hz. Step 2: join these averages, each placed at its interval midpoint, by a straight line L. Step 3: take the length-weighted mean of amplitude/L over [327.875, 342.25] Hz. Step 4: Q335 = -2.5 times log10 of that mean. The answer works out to 0.18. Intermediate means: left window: 3.83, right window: 5.01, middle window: 3.81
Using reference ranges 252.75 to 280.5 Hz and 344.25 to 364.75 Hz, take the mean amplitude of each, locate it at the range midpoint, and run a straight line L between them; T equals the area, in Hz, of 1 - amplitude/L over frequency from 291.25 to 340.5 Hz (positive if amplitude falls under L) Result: 4.7 Hz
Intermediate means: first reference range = 3.77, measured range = 4.07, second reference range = 5.1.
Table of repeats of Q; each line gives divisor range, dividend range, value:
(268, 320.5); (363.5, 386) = 1.23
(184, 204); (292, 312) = 1.13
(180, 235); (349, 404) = 1.50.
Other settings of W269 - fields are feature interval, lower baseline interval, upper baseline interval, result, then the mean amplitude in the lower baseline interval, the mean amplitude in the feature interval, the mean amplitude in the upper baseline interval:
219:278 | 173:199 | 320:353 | 6.4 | 4.08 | 3.74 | 4.34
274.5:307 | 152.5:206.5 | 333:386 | 3.9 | 3.89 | 3.86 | 4.69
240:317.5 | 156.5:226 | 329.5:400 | 5.9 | 3.65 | 3.9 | 4.78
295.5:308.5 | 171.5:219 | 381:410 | 1.0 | 3.43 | 3.95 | 5.03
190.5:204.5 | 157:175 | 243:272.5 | 3.8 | 4.38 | 3.07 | 3.87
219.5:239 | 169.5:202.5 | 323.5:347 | 1.6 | 3.95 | 3.65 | 4.04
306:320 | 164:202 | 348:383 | 1.2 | 4.03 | 4.33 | 5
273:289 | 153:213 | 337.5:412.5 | 1.9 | 3.69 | 3.78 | 4.83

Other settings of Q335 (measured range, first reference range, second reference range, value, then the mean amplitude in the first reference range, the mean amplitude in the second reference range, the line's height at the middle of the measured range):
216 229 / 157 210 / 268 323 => 0.03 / 3.73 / 3.99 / 3.82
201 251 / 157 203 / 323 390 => 0.29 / 4.04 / 4.67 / 4.2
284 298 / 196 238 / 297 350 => -0.04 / 3.06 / 4.18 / 3.84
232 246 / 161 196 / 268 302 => 0.15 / 4.28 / 3.8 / 4.01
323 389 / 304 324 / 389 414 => 0.00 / 4.33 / 5.02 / 4.66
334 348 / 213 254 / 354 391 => 0.22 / 3.66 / 4.96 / 4.67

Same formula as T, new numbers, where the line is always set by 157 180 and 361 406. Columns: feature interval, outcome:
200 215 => 7.83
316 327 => 0.85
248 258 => 1.48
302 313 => 1.38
